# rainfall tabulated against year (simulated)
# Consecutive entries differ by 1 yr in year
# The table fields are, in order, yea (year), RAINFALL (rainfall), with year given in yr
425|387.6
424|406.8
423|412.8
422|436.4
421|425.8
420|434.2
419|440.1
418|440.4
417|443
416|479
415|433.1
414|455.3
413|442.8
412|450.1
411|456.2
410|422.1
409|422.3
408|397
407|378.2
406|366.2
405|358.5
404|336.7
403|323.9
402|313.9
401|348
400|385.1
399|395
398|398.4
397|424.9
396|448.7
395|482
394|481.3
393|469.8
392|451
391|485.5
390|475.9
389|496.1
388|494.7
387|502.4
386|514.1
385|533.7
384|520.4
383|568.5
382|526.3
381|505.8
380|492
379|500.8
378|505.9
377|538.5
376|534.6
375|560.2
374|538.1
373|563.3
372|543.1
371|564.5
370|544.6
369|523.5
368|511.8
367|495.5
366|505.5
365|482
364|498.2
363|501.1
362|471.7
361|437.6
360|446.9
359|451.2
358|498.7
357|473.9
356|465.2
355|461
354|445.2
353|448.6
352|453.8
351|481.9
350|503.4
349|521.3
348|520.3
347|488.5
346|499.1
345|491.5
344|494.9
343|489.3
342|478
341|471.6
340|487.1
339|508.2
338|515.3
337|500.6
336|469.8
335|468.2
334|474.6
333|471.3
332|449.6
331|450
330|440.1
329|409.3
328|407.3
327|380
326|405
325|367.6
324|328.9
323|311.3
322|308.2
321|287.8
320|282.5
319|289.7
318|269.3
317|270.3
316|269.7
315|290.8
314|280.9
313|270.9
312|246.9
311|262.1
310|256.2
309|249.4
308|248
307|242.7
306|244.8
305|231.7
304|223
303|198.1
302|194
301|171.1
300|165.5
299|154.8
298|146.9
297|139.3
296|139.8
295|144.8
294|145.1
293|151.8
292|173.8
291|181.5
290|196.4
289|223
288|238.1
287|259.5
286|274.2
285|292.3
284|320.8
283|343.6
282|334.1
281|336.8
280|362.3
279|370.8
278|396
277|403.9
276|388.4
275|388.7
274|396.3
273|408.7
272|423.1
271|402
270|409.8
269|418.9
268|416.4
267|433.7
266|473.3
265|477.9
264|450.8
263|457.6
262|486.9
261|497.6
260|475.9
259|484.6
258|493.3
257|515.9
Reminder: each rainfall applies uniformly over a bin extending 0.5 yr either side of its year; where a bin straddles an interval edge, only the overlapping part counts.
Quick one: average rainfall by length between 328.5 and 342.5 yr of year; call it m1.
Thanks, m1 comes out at 471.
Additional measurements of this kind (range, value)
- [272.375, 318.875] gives 259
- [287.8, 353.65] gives 334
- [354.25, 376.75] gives 503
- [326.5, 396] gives 490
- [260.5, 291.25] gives 371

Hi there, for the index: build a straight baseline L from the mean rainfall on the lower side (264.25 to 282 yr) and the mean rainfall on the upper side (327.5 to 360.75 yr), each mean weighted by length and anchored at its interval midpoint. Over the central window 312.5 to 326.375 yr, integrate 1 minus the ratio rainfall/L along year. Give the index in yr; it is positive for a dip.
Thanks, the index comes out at 4.6 yr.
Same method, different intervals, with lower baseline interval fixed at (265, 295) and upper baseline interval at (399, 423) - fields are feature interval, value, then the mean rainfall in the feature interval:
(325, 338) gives -3.01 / 444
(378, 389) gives -3.46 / 515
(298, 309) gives 4.39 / 207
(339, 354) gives -4.79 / 487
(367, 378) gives -4.39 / 538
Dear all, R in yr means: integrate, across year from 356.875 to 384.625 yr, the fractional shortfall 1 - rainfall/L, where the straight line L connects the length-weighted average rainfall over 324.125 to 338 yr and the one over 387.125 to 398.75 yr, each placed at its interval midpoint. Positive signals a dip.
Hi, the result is -3.5 yr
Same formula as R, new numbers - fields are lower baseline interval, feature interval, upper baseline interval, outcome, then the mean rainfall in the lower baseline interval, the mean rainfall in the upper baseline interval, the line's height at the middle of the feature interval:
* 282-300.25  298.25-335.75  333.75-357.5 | 4.6 yr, 209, 484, 340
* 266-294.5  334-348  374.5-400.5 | -2.4 yr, 327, 488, 418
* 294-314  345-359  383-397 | -4.5 yr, 207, 489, 365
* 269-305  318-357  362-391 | -2.4 yr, 273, 518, 411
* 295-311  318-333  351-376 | -2.6 yr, 201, 496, 310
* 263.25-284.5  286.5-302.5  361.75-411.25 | 9.1 yr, 399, 471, 412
